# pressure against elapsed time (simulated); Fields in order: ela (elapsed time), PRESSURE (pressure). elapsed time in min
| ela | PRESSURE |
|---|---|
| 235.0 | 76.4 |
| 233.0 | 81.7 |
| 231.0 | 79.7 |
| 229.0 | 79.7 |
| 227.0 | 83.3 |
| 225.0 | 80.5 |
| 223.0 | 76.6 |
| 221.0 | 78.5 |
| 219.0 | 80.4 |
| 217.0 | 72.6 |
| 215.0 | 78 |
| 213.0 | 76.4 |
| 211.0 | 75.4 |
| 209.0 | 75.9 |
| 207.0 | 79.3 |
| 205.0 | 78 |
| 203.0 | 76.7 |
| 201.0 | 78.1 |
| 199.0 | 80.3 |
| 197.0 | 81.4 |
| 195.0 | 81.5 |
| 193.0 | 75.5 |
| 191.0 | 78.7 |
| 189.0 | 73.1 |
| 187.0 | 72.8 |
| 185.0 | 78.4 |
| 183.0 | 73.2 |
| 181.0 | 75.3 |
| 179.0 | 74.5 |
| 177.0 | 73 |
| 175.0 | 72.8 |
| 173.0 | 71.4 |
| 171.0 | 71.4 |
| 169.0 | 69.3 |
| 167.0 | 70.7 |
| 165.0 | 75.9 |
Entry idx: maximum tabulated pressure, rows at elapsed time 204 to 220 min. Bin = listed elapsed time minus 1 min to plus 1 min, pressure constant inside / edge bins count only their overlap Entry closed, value 80.4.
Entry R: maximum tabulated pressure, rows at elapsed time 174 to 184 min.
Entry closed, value 75.3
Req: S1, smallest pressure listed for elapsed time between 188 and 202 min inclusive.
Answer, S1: 73.1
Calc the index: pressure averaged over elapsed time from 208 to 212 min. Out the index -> 75.7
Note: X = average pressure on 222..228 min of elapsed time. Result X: 80.1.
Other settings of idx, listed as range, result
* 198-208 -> 80.3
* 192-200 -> 81.5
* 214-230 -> 83.3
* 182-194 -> 78.7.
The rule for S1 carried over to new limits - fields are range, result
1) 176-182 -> 73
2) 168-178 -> 69.3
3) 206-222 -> 72.6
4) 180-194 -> 72.8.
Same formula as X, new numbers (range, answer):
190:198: 79.3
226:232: 80.9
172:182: 73.4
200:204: 77.4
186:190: 72.9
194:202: 80.3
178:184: 74.3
